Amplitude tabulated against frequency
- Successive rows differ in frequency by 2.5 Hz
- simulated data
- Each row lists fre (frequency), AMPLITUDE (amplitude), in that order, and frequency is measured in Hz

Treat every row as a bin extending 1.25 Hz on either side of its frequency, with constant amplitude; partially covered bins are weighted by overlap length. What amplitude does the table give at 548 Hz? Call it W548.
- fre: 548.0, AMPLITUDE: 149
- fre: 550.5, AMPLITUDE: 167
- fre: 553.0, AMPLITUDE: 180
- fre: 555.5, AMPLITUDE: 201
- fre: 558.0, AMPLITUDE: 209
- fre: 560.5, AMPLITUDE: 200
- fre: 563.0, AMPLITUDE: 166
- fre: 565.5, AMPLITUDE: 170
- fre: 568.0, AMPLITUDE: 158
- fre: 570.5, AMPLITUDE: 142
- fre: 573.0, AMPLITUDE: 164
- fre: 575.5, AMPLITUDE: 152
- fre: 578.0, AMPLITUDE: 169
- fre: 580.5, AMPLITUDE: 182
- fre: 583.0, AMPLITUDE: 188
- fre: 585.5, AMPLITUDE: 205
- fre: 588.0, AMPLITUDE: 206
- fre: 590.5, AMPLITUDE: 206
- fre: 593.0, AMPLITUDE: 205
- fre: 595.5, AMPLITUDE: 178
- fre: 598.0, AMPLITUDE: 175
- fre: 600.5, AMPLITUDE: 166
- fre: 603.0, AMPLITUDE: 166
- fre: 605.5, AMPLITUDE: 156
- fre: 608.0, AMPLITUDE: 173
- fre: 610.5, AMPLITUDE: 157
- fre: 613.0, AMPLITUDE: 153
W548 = 149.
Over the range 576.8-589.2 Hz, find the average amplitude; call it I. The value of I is 190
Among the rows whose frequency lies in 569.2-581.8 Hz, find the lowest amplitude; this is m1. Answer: 142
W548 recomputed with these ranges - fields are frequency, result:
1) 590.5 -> 206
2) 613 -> 153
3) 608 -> 173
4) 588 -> 206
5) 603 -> 166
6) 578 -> 169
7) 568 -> 158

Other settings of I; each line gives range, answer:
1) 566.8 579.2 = 157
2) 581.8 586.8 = 197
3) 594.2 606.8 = 168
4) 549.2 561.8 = 191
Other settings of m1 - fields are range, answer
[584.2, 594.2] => 205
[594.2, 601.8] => 166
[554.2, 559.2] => 201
